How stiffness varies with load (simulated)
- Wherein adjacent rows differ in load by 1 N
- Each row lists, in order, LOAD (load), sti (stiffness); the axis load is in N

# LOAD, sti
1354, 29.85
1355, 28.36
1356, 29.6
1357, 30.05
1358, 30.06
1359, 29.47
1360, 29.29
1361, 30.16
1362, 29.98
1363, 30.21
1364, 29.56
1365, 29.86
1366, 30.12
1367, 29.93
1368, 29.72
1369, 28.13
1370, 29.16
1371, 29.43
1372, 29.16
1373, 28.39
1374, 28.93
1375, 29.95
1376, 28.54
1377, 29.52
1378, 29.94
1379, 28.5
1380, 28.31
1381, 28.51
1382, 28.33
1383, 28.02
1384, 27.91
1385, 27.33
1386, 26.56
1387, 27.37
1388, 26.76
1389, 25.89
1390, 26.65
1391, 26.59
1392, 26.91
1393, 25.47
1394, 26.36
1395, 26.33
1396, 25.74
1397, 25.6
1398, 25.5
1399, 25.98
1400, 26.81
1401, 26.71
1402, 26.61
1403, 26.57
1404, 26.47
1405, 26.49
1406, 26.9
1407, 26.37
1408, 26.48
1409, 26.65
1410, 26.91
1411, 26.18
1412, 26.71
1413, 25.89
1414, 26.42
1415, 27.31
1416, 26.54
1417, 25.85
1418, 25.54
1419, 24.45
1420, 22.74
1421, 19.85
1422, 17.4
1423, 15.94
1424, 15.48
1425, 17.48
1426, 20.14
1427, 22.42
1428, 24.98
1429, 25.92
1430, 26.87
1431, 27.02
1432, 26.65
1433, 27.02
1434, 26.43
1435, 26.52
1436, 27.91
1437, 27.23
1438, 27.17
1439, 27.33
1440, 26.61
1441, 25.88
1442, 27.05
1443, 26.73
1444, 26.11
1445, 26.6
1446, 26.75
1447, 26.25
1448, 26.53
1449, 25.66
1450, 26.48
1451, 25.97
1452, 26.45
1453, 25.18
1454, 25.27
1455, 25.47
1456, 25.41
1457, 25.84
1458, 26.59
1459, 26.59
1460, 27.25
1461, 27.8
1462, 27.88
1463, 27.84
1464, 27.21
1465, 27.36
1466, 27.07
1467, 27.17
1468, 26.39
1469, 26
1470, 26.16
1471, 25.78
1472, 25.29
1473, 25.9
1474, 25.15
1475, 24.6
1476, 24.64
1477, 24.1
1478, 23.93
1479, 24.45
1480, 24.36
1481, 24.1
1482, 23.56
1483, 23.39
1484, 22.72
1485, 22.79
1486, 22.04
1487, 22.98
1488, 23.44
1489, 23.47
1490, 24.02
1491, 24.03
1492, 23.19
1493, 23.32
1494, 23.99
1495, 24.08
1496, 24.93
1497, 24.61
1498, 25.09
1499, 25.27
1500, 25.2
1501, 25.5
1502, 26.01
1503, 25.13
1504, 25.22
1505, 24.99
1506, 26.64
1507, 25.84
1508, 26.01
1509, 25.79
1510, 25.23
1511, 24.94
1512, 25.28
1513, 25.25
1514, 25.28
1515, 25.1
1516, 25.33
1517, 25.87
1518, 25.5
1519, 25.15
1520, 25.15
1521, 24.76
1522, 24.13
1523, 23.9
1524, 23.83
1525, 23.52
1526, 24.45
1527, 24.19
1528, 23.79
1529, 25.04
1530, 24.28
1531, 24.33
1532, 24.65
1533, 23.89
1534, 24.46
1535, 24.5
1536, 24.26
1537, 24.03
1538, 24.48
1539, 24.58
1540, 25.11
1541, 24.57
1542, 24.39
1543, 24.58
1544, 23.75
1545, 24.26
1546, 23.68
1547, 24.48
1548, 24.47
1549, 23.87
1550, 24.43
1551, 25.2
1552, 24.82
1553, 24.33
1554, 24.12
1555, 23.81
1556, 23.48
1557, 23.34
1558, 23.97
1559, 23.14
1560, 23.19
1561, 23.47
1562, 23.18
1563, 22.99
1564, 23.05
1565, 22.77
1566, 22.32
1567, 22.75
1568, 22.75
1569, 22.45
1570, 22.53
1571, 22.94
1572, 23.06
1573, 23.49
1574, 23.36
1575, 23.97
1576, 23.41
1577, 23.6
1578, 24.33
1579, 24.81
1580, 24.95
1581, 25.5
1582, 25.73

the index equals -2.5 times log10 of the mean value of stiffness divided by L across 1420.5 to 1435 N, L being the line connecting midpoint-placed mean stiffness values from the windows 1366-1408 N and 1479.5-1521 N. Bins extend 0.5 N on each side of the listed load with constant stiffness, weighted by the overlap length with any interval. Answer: 0.175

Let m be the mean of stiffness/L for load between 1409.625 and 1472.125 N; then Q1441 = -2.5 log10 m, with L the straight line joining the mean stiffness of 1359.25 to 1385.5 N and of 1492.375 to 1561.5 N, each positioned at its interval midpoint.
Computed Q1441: 0.07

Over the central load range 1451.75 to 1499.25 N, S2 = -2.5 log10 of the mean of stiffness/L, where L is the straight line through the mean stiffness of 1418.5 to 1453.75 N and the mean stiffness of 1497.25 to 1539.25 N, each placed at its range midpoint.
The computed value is -0.012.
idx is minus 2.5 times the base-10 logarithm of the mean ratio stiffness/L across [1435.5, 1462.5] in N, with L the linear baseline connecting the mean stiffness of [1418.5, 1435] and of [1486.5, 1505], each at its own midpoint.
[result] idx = -0.14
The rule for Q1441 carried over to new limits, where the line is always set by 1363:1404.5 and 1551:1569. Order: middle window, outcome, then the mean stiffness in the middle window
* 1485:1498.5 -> 0.06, 23.7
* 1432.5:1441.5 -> -0.02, 26.9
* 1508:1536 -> -0.02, 24.7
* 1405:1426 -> 0.14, 23.8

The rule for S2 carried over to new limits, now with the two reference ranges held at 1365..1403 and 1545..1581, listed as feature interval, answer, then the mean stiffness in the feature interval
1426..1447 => 0.01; 26.3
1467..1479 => 0.02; 25.3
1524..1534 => 0.01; 24.2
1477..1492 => 0.08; 23.5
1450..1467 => -0.02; 26.6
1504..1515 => -0.03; 25.5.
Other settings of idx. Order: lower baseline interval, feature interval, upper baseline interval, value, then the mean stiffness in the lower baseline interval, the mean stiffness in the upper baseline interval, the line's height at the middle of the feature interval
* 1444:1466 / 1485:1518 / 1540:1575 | 0.02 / 26.5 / 23.6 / 25.2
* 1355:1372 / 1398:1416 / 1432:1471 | 0.06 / 29.6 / 26.6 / 28.1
